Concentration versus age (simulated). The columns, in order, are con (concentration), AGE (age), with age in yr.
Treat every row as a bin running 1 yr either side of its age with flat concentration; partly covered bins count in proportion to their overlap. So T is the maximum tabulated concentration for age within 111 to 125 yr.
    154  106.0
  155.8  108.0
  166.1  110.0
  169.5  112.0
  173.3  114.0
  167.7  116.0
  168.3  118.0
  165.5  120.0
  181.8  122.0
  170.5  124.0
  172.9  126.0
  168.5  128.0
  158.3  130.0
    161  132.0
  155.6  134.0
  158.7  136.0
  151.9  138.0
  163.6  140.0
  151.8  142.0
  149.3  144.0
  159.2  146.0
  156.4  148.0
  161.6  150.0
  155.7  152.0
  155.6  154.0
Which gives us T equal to 181.8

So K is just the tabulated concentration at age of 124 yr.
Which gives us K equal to 170.5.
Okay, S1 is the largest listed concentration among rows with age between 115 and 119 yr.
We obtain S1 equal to 168.3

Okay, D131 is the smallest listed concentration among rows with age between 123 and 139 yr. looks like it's 151.9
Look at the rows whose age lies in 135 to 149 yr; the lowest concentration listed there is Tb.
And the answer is 149.3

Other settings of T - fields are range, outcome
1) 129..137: 161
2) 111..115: 173.3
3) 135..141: 163.6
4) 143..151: 161.6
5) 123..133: 172.9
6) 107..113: 169.5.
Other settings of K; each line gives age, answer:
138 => 151.9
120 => 165.5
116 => 167.7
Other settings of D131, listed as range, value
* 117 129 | 165.5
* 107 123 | 155.8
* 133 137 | 155.6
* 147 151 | 156.4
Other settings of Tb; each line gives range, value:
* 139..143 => 151.8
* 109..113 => 166.1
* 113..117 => 167.7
